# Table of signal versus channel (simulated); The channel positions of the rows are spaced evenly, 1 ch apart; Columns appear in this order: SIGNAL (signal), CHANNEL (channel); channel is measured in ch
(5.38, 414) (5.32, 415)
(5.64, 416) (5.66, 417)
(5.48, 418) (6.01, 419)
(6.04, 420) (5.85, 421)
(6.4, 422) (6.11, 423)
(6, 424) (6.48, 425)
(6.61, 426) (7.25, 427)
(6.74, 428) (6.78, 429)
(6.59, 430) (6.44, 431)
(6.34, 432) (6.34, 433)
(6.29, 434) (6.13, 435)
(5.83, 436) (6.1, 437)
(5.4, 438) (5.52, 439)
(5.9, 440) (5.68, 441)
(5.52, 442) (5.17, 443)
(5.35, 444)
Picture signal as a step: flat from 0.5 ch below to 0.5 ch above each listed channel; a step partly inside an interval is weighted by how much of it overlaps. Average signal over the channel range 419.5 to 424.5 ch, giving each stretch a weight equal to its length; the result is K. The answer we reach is 6.08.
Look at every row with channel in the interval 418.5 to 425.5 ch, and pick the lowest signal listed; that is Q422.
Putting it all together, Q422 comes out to 5.85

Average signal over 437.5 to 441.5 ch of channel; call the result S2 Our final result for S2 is 5.62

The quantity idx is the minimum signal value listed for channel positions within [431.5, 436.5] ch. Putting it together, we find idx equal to 5.83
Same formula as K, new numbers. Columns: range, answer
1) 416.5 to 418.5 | 5.57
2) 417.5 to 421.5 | 5.85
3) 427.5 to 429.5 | 6.76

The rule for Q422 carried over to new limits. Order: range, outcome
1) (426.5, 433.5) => 6.34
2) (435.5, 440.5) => 5.4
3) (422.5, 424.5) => 6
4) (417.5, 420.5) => 5.48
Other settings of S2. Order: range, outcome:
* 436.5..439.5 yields 5.67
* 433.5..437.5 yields 6.09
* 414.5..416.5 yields 5.48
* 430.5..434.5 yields 6.35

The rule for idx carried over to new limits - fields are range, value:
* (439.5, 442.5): 5.52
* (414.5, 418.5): 5.32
